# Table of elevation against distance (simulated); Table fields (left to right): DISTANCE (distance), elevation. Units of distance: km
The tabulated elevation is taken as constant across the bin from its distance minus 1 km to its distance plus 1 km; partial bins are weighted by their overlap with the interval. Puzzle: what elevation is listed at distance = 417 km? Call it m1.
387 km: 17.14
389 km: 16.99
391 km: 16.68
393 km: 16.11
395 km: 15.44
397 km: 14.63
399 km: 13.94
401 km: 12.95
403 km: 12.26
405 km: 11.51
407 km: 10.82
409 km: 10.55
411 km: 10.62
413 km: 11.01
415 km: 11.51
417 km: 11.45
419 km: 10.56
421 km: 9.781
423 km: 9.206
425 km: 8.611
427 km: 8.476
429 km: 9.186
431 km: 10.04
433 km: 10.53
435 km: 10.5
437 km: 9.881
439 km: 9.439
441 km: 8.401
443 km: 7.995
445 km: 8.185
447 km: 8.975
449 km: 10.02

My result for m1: 11.45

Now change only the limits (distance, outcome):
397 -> 14.63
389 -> 16.99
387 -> 17.14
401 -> 12.95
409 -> 10.55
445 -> 8.185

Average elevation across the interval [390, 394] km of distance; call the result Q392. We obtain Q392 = 16.4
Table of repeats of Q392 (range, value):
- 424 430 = 8.76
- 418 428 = 9.33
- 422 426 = 8.91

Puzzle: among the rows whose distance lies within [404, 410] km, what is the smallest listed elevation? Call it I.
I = 10.55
